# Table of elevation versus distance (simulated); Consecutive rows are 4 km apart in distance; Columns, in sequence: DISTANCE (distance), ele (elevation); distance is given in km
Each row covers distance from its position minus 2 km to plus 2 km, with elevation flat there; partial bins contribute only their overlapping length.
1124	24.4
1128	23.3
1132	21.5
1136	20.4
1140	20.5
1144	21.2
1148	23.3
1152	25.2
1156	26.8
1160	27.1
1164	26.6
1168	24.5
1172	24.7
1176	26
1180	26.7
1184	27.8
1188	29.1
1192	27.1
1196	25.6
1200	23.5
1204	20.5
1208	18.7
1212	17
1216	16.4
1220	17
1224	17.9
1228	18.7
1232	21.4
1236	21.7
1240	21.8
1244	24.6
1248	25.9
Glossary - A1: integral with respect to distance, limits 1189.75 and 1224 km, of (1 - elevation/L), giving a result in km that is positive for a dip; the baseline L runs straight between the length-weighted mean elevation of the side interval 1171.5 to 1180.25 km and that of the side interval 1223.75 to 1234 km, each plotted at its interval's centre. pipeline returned 2.6 km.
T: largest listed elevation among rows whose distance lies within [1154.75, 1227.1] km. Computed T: 29.1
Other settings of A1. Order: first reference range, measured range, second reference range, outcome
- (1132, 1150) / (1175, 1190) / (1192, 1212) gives -3.9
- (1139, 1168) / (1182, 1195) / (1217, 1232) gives -3.9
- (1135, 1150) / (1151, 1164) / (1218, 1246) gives -3.2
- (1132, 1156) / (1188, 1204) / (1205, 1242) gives -4.0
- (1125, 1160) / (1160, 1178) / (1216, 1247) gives -2.7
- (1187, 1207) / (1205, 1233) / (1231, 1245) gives 6.3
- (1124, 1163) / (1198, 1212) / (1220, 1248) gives 1.0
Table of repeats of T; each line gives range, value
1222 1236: 21.7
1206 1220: 18.7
